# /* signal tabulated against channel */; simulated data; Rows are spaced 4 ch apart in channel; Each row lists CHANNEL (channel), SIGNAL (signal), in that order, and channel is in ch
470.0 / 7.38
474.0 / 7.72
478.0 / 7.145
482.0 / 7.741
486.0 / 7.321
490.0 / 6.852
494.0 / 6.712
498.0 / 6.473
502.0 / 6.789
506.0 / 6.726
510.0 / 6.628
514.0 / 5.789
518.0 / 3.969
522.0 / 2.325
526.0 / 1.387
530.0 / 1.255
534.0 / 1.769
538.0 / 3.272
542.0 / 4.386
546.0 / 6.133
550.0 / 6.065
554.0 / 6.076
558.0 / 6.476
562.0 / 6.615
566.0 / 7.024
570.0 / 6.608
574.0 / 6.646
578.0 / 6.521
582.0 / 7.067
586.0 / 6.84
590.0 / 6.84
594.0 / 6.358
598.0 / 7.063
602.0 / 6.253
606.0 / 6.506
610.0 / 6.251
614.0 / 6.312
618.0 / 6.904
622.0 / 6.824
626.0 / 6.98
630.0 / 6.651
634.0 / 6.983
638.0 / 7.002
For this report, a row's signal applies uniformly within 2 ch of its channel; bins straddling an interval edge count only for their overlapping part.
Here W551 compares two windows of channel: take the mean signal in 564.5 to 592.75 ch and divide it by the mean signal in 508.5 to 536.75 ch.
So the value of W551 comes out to 2.09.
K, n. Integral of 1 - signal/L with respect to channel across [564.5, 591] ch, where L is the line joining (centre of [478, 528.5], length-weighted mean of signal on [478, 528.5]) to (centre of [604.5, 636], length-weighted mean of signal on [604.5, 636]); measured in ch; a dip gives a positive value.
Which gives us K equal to -1.9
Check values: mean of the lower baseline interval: 5.74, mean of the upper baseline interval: 6.68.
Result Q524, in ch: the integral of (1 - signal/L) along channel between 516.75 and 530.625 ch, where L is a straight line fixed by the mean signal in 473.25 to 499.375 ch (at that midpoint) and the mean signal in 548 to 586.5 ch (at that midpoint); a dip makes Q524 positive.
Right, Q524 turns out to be 9.4 ch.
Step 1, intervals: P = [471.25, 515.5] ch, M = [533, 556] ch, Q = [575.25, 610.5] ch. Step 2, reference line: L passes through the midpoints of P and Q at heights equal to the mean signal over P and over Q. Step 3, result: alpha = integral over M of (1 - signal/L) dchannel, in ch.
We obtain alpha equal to 6.9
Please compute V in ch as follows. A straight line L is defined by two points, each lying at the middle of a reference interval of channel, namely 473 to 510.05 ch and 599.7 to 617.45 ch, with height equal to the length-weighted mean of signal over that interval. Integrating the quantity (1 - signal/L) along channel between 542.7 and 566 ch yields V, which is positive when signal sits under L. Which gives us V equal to 1.5 ch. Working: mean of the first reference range 7.01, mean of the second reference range 6.39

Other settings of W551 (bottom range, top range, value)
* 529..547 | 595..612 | 1.96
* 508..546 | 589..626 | 1.85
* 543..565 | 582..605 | 1.08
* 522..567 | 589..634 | 1.50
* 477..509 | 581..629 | 0.96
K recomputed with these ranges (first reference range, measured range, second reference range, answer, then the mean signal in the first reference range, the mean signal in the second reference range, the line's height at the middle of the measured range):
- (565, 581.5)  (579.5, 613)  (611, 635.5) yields 0.47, 6.71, 6.75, 6.73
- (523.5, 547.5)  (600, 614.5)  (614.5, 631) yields -0.50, 2.95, 6.8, 6.12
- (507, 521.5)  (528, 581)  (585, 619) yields 5.20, 5.22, 6.58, 5.84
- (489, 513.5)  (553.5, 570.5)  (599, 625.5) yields -0.02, 6.63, 6.56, 6.59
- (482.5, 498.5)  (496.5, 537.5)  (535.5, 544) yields 9.26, 6.96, 3.71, 5.21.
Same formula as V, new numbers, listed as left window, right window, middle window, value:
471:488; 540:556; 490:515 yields 1.1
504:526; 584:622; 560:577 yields -2.4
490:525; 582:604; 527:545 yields 9.6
